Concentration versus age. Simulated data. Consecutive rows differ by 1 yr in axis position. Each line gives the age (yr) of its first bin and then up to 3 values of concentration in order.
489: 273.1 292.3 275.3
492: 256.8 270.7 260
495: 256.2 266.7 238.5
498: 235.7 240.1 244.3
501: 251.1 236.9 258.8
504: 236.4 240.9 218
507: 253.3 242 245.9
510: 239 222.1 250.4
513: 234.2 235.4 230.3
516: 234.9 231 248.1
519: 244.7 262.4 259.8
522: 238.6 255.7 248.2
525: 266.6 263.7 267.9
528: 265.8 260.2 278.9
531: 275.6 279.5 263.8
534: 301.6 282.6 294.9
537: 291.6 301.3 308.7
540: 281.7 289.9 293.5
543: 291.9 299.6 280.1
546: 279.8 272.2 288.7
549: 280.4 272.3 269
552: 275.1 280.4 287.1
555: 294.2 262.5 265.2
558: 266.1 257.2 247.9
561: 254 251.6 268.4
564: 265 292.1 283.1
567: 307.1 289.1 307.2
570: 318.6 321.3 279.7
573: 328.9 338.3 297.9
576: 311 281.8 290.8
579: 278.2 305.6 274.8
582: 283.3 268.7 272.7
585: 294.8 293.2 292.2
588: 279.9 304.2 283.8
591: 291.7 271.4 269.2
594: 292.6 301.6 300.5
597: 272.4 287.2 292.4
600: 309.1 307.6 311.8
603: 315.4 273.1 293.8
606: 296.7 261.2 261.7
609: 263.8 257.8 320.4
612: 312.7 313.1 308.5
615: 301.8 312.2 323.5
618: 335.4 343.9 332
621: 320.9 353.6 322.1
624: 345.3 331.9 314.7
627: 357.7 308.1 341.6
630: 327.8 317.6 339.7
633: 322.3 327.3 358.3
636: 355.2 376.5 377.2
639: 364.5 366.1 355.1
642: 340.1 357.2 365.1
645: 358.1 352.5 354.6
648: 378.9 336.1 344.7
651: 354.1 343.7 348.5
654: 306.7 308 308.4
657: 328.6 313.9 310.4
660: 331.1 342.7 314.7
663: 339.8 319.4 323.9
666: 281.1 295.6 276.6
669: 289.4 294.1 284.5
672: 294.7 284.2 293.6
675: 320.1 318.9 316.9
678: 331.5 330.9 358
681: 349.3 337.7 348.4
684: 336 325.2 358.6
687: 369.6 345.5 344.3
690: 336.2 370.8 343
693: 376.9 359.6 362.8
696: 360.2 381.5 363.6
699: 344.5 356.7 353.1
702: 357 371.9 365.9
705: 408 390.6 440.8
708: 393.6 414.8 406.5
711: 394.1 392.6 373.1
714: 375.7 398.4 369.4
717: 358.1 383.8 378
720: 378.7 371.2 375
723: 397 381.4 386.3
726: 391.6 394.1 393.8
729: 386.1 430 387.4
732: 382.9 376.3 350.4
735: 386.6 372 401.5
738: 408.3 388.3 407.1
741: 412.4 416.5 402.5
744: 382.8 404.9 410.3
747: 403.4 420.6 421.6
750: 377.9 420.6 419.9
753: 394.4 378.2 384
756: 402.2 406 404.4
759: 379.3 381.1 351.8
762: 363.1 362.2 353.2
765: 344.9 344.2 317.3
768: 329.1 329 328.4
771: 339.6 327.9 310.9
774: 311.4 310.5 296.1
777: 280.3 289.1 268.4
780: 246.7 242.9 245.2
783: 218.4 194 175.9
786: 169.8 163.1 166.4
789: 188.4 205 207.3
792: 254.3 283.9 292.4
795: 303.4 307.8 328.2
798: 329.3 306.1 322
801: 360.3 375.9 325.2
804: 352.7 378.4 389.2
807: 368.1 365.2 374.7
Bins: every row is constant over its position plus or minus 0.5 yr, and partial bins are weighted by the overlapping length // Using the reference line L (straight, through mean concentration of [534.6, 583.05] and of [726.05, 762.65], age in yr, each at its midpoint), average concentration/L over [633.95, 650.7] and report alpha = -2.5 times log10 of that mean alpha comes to -0.07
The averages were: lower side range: 286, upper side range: 394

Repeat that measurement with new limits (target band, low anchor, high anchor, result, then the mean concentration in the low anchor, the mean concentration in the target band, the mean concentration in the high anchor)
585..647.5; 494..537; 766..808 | -0.192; 253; 318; 288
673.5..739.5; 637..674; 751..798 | -0.164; 329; 370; 304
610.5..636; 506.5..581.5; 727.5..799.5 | -0.113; 274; 328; 334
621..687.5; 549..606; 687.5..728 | 0.022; 287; 332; 376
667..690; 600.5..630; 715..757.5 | 0.102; 312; 323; 393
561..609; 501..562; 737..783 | -0.017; 264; 290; 357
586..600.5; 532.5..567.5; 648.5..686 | 0.021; 280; 289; 321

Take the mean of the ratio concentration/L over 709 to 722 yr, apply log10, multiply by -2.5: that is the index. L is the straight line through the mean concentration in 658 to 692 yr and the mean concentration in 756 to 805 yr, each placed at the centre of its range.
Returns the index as -0.213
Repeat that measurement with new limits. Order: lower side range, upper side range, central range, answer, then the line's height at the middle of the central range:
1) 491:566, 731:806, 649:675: -0.04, 302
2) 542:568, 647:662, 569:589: -0.02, 290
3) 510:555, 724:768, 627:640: -0.06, 325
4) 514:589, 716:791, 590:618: 0.01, 296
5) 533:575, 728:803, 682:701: -0.12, 318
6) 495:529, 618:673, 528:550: -0.08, 263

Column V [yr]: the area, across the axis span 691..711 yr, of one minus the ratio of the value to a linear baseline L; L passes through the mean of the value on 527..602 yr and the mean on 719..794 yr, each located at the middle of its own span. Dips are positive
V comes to -3.1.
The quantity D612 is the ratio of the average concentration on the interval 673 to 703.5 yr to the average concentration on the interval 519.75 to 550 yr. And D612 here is 1.2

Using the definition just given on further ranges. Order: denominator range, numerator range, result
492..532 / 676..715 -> 1.46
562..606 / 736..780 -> 1.25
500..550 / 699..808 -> 1.33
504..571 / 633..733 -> 1.32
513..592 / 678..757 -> 1.37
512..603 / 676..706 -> 1.26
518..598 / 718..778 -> 1.33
